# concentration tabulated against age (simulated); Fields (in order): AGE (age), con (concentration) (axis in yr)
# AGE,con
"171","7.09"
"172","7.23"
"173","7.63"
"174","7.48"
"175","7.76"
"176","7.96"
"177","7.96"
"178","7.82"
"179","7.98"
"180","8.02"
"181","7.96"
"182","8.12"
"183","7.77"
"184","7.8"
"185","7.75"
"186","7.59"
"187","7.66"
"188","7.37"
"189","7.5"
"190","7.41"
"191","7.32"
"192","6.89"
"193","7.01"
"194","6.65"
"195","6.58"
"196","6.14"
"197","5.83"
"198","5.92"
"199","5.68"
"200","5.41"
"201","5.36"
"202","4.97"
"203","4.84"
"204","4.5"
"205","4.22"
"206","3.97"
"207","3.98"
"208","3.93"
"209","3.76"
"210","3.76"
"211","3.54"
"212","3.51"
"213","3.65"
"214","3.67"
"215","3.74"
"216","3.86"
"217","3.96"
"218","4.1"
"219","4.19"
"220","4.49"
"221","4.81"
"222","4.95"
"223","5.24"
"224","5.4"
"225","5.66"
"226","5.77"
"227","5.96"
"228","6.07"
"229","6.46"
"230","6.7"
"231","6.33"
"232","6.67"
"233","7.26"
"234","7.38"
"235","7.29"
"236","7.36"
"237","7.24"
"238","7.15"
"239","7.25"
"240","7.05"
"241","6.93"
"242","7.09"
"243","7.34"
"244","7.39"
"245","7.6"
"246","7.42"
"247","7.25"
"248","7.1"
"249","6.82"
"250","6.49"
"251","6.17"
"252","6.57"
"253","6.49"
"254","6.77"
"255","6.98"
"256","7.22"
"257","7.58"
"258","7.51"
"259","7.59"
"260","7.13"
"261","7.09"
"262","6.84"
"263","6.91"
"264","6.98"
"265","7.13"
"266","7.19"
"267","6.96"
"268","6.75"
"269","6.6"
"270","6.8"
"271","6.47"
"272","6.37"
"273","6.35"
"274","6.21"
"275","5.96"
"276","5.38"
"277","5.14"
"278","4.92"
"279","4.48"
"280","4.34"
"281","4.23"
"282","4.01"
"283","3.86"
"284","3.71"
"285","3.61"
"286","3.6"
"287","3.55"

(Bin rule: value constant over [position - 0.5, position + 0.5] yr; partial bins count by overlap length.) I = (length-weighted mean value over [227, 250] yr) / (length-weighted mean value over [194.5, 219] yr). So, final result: 1.5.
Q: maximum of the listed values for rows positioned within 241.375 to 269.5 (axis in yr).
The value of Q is 7.6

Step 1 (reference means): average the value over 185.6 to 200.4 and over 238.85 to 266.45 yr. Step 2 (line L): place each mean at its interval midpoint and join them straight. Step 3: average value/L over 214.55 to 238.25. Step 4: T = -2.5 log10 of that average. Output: 0.20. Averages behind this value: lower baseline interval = 6.73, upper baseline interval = 7.06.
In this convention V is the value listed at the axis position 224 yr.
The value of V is 5.4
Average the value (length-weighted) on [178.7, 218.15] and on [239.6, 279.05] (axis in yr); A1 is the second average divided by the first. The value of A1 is 1.17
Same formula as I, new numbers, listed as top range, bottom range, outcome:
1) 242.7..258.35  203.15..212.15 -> 1.78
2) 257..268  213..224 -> 1.65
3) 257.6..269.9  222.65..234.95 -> 1.12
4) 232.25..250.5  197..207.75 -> 1.46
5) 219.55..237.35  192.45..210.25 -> 1.19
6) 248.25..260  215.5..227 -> 1.44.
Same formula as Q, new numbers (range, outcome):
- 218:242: 7.38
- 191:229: 7.32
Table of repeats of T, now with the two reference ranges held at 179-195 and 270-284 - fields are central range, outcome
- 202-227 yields 0.480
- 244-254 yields -0.164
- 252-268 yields -0.244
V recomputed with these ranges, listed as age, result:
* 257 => 7.58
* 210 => 3.76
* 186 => 7.59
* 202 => 4.97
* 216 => 3.86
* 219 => 4.19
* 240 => 7.05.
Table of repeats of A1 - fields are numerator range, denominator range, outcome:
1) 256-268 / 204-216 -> 1.87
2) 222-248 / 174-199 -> 0.92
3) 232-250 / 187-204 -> 1.14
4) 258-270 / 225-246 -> 1.02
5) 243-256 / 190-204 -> 1.15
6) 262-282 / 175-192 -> 0.78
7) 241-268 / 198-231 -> 1.49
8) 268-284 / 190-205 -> 0.91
